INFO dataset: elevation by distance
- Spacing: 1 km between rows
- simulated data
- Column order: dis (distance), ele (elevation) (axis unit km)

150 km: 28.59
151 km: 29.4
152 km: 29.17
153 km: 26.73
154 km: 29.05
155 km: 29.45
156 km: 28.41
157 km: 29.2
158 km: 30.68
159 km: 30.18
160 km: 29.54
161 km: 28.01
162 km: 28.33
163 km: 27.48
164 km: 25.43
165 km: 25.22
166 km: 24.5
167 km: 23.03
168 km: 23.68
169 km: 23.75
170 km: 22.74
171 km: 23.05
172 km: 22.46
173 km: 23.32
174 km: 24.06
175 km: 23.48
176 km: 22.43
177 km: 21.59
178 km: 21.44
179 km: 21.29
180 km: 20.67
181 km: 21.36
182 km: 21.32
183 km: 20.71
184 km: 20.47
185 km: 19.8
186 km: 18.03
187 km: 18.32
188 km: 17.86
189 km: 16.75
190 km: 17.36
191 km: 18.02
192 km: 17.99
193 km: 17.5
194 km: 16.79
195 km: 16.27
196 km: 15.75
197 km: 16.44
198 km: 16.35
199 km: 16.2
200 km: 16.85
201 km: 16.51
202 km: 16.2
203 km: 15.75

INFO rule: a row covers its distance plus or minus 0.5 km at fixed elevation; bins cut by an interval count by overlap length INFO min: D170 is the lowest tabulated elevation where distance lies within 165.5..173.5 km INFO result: 22.46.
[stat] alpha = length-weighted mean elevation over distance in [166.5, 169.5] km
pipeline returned 23.5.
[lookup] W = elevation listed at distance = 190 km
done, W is 17.36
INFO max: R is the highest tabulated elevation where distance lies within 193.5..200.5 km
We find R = 16.85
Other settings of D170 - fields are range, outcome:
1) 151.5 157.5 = 26.73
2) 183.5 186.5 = 18.03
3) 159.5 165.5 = 25.22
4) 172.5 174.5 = 23.32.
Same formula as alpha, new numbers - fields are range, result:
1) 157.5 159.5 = 30.4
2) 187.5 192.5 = 17.6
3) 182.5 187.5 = 19.5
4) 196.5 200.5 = 16.5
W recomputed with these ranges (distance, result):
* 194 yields 16.79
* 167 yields 23.03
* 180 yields 20.67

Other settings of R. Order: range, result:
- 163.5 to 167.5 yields 25.43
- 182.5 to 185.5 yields 20.71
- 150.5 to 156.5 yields 29.45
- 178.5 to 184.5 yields 21.36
